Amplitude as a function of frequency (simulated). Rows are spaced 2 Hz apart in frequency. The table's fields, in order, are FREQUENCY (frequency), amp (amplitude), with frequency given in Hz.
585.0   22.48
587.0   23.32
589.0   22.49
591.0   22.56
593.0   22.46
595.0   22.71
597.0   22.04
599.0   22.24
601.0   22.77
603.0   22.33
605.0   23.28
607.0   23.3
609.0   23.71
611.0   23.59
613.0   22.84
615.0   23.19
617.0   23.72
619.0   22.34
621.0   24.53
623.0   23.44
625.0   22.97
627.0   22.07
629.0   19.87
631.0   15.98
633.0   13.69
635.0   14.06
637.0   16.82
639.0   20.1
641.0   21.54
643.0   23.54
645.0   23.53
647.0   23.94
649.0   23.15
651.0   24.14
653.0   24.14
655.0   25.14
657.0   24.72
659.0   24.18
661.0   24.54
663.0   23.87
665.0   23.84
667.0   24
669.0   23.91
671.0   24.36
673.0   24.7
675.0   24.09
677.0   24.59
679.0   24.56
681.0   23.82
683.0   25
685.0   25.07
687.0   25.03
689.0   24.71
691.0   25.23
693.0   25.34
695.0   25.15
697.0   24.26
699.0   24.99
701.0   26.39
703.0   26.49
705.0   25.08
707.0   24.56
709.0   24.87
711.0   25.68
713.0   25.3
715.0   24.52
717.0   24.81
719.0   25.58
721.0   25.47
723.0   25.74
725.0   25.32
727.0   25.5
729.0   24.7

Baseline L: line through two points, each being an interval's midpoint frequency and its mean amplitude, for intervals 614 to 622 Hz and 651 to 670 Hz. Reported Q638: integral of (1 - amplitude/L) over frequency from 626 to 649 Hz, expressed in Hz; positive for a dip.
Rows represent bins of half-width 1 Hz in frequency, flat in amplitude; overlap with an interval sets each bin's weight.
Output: 4.0 Hz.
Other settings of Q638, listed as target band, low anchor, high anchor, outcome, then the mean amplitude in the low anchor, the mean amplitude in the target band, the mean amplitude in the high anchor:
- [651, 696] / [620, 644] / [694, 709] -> -2.90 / 19.9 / 24.5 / 25.2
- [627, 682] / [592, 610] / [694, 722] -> 3.73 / 22.8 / 22.4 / 25.2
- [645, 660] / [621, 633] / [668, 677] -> -0.99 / 20.6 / 24.2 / 24.3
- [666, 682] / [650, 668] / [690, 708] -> 0.26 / 24.3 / 24.3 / 25.3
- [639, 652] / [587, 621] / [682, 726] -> 0.44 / 22.9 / 23.1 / 25.2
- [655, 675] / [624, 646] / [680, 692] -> -1.49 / 19.5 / 24.3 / 24.8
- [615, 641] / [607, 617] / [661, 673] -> 3.77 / 23.4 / 20.2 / 24.1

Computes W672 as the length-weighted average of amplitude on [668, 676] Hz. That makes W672 24.3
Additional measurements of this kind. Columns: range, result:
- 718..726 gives 25.5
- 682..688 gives 25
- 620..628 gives 23.3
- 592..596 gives 22.6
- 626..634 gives 17.9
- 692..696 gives 25.2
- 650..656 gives 24.5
